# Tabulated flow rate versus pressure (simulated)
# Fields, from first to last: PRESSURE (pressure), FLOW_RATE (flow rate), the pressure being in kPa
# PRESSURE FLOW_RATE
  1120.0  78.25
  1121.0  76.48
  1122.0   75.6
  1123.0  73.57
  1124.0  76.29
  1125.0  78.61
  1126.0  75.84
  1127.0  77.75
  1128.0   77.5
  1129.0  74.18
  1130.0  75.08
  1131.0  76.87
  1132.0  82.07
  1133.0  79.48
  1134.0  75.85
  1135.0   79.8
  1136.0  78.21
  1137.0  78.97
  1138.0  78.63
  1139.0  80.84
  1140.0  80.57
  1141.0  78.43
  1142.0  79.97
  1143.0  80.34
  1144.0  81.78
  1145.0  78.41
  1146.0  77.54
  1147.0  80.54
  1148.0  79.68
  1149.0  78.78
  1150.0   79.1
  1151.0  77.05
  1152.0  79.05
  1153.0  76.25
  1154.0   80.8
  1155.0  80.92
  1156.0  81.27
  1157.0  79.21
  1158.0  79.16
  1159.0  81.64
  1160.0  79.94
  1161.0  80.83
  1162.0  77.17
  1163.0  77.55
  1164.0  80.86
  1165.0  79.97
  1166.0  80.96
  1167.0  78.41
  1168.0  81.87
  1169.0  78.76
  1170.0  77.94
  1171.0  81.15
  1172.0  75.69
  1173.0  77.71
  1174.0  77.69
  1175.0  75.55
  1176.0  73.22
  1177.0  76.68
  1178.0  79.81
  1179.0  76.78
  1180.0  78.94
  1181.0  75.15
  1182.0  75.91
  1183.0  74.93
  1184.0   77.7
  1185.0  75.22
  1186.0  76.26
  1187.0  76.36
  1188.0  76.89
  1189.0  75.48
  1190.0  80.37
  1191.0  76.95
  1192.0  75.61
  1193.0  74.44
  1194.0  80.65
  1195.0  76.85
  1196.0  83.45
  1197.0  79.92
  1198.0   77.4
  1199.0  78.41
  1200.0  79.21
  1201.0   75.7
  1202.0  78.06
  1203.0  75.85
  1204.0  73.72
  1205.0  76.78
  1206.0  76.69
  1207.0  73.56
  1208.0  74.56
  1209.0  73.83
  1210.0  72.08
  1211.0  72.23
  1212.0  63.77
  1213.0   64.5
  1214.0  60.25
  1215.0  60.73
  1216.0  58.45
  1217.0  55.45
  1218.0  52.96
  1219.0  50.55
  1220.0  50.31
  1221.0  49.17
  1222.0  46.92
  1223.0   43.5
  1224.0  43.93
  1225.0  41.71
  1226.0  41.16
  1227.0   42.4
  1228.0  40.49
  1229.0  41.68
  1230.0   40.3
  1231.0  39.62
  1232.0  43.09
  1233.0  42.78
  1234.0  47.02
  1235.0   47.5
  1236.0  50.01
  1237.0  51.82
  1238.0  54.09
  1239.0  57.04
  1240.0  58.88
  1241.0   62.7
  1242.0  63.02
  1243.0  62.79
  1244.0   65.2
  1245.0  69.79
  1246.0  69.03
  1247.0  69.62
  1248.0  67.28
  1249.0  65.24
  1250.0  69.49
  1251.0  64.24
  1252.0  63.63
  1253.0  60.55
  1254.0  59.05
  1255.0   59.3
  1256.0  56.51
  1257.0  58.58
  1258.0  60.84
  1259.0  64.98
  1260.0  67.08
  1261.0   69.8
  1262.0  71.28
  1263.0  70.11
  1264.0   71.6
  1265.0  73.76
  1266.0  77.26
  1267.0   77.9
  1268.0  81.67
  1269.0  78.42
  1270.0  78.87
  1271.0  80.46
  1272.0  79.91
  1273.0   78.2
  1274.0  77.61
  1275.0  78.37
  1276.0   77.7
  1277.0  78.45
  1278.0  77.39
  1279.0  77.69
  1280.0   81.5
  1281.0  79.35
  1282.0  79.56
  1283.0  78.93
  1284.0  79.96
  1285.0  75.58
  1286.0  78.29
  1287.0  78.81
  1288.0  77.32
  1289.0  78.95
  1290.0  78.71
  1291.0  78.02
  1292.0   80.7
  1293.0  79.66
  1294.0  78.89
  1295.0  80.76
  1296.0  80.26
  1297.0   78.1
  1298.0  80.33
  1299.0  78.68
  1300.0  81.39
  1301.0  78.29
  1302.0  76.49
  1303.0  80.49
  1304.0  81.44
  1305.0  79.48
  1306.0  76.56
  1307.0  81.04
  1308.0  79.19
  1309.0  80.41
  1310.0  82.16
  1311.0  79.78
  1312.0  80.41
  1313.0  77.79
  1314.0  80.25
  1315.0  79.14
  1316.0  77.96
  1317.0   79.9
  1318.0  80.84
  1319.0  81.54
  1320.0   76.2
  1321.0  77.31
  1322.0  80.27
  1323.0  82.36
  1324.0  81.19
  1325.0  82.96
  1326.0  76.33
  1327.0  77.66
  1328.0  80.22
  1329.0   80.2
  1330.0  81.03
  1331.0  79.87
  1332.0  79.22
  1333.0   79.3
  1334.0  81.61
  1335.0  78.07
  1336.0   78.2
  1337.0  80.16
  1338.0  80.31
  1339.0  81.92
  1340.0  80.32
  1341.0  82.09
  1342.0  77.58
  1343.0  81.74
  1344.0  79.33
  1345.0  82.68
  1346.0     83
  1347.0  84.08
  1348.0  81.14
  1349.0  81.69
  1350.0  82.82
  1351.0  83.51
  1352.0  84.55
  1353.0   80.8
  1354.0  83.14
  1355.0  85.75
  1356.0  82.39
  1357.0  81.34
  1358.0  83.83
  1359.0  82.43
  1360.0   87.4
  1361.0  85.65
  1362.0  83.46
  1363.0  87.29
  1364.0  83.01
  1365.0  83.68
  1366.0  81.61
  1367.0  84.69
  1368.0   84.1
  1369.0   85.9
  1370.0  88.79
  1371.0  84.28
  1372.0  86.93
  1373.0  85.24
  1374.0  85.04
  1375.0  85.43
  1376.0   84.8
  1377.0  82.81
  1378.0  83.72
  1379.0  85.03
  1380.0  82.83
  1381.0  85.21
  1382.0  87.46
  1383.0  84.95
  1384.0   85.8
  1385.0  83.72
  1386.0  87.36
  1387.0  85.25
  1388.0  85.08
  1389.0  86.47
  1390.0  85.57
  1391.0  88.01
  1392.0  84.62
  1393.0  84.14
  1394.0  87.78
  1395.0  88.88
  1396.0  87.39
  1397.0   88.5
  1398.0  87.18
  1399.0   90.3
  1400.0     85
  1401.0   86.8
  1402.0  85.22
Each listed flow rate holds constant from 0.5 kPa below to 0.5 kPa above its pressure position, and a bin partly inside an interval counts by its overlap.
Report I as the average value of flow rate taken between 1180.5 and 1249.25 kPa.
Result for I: 63.8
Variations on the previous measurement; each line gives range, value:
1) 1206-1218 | 66.2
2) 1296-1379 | 81.5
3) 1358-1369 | 84.4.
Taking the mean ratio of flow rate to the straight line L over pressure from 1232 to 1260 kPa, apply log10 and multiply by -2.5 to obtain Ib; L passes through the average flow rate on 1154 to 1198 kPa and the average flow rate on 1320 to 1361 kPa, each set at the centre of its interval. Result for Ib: 0.31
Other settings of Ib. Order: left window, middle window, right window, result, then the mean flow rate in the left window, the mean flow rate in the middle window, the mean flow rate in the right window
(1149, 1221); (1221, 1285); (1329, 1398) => 0.23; 74.9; 63.6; 83.7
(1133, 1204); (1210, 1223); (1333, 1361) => 0.36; 78.4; 57.2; 81.9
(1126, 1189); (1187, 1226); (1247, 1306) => 0.14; 78.4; 67.7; 74.7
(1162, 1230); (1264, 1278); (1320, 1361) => -0.03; 69.8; 78.1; 81.2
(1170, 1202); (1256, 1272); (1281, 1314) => 0.10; 77.3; 71.9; 79.3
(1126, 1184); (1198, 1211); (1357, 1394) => 0.06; 78.6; 75.6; 85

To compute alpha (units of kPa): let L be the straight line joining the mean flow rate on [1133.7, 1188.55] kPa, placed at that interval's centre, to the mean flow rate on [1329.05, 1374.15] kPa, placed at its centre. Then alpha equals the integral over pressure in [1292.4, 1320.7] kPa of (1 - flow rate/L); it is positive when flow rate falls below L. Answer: 0.74 kPa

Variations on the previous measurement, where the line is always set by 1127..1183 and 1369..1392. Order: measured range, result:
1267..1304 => 1.59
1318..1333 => 0.72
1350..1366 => 0.18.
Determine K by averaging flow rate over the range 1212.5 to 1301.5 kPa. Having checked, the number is 65.8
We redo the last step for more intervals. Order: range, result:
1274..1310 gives 79.1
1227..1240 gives 46.6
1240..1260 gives 63.7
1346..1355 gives 82.9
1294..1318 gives 79.6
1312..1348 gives 80.1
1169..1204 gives 77.3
